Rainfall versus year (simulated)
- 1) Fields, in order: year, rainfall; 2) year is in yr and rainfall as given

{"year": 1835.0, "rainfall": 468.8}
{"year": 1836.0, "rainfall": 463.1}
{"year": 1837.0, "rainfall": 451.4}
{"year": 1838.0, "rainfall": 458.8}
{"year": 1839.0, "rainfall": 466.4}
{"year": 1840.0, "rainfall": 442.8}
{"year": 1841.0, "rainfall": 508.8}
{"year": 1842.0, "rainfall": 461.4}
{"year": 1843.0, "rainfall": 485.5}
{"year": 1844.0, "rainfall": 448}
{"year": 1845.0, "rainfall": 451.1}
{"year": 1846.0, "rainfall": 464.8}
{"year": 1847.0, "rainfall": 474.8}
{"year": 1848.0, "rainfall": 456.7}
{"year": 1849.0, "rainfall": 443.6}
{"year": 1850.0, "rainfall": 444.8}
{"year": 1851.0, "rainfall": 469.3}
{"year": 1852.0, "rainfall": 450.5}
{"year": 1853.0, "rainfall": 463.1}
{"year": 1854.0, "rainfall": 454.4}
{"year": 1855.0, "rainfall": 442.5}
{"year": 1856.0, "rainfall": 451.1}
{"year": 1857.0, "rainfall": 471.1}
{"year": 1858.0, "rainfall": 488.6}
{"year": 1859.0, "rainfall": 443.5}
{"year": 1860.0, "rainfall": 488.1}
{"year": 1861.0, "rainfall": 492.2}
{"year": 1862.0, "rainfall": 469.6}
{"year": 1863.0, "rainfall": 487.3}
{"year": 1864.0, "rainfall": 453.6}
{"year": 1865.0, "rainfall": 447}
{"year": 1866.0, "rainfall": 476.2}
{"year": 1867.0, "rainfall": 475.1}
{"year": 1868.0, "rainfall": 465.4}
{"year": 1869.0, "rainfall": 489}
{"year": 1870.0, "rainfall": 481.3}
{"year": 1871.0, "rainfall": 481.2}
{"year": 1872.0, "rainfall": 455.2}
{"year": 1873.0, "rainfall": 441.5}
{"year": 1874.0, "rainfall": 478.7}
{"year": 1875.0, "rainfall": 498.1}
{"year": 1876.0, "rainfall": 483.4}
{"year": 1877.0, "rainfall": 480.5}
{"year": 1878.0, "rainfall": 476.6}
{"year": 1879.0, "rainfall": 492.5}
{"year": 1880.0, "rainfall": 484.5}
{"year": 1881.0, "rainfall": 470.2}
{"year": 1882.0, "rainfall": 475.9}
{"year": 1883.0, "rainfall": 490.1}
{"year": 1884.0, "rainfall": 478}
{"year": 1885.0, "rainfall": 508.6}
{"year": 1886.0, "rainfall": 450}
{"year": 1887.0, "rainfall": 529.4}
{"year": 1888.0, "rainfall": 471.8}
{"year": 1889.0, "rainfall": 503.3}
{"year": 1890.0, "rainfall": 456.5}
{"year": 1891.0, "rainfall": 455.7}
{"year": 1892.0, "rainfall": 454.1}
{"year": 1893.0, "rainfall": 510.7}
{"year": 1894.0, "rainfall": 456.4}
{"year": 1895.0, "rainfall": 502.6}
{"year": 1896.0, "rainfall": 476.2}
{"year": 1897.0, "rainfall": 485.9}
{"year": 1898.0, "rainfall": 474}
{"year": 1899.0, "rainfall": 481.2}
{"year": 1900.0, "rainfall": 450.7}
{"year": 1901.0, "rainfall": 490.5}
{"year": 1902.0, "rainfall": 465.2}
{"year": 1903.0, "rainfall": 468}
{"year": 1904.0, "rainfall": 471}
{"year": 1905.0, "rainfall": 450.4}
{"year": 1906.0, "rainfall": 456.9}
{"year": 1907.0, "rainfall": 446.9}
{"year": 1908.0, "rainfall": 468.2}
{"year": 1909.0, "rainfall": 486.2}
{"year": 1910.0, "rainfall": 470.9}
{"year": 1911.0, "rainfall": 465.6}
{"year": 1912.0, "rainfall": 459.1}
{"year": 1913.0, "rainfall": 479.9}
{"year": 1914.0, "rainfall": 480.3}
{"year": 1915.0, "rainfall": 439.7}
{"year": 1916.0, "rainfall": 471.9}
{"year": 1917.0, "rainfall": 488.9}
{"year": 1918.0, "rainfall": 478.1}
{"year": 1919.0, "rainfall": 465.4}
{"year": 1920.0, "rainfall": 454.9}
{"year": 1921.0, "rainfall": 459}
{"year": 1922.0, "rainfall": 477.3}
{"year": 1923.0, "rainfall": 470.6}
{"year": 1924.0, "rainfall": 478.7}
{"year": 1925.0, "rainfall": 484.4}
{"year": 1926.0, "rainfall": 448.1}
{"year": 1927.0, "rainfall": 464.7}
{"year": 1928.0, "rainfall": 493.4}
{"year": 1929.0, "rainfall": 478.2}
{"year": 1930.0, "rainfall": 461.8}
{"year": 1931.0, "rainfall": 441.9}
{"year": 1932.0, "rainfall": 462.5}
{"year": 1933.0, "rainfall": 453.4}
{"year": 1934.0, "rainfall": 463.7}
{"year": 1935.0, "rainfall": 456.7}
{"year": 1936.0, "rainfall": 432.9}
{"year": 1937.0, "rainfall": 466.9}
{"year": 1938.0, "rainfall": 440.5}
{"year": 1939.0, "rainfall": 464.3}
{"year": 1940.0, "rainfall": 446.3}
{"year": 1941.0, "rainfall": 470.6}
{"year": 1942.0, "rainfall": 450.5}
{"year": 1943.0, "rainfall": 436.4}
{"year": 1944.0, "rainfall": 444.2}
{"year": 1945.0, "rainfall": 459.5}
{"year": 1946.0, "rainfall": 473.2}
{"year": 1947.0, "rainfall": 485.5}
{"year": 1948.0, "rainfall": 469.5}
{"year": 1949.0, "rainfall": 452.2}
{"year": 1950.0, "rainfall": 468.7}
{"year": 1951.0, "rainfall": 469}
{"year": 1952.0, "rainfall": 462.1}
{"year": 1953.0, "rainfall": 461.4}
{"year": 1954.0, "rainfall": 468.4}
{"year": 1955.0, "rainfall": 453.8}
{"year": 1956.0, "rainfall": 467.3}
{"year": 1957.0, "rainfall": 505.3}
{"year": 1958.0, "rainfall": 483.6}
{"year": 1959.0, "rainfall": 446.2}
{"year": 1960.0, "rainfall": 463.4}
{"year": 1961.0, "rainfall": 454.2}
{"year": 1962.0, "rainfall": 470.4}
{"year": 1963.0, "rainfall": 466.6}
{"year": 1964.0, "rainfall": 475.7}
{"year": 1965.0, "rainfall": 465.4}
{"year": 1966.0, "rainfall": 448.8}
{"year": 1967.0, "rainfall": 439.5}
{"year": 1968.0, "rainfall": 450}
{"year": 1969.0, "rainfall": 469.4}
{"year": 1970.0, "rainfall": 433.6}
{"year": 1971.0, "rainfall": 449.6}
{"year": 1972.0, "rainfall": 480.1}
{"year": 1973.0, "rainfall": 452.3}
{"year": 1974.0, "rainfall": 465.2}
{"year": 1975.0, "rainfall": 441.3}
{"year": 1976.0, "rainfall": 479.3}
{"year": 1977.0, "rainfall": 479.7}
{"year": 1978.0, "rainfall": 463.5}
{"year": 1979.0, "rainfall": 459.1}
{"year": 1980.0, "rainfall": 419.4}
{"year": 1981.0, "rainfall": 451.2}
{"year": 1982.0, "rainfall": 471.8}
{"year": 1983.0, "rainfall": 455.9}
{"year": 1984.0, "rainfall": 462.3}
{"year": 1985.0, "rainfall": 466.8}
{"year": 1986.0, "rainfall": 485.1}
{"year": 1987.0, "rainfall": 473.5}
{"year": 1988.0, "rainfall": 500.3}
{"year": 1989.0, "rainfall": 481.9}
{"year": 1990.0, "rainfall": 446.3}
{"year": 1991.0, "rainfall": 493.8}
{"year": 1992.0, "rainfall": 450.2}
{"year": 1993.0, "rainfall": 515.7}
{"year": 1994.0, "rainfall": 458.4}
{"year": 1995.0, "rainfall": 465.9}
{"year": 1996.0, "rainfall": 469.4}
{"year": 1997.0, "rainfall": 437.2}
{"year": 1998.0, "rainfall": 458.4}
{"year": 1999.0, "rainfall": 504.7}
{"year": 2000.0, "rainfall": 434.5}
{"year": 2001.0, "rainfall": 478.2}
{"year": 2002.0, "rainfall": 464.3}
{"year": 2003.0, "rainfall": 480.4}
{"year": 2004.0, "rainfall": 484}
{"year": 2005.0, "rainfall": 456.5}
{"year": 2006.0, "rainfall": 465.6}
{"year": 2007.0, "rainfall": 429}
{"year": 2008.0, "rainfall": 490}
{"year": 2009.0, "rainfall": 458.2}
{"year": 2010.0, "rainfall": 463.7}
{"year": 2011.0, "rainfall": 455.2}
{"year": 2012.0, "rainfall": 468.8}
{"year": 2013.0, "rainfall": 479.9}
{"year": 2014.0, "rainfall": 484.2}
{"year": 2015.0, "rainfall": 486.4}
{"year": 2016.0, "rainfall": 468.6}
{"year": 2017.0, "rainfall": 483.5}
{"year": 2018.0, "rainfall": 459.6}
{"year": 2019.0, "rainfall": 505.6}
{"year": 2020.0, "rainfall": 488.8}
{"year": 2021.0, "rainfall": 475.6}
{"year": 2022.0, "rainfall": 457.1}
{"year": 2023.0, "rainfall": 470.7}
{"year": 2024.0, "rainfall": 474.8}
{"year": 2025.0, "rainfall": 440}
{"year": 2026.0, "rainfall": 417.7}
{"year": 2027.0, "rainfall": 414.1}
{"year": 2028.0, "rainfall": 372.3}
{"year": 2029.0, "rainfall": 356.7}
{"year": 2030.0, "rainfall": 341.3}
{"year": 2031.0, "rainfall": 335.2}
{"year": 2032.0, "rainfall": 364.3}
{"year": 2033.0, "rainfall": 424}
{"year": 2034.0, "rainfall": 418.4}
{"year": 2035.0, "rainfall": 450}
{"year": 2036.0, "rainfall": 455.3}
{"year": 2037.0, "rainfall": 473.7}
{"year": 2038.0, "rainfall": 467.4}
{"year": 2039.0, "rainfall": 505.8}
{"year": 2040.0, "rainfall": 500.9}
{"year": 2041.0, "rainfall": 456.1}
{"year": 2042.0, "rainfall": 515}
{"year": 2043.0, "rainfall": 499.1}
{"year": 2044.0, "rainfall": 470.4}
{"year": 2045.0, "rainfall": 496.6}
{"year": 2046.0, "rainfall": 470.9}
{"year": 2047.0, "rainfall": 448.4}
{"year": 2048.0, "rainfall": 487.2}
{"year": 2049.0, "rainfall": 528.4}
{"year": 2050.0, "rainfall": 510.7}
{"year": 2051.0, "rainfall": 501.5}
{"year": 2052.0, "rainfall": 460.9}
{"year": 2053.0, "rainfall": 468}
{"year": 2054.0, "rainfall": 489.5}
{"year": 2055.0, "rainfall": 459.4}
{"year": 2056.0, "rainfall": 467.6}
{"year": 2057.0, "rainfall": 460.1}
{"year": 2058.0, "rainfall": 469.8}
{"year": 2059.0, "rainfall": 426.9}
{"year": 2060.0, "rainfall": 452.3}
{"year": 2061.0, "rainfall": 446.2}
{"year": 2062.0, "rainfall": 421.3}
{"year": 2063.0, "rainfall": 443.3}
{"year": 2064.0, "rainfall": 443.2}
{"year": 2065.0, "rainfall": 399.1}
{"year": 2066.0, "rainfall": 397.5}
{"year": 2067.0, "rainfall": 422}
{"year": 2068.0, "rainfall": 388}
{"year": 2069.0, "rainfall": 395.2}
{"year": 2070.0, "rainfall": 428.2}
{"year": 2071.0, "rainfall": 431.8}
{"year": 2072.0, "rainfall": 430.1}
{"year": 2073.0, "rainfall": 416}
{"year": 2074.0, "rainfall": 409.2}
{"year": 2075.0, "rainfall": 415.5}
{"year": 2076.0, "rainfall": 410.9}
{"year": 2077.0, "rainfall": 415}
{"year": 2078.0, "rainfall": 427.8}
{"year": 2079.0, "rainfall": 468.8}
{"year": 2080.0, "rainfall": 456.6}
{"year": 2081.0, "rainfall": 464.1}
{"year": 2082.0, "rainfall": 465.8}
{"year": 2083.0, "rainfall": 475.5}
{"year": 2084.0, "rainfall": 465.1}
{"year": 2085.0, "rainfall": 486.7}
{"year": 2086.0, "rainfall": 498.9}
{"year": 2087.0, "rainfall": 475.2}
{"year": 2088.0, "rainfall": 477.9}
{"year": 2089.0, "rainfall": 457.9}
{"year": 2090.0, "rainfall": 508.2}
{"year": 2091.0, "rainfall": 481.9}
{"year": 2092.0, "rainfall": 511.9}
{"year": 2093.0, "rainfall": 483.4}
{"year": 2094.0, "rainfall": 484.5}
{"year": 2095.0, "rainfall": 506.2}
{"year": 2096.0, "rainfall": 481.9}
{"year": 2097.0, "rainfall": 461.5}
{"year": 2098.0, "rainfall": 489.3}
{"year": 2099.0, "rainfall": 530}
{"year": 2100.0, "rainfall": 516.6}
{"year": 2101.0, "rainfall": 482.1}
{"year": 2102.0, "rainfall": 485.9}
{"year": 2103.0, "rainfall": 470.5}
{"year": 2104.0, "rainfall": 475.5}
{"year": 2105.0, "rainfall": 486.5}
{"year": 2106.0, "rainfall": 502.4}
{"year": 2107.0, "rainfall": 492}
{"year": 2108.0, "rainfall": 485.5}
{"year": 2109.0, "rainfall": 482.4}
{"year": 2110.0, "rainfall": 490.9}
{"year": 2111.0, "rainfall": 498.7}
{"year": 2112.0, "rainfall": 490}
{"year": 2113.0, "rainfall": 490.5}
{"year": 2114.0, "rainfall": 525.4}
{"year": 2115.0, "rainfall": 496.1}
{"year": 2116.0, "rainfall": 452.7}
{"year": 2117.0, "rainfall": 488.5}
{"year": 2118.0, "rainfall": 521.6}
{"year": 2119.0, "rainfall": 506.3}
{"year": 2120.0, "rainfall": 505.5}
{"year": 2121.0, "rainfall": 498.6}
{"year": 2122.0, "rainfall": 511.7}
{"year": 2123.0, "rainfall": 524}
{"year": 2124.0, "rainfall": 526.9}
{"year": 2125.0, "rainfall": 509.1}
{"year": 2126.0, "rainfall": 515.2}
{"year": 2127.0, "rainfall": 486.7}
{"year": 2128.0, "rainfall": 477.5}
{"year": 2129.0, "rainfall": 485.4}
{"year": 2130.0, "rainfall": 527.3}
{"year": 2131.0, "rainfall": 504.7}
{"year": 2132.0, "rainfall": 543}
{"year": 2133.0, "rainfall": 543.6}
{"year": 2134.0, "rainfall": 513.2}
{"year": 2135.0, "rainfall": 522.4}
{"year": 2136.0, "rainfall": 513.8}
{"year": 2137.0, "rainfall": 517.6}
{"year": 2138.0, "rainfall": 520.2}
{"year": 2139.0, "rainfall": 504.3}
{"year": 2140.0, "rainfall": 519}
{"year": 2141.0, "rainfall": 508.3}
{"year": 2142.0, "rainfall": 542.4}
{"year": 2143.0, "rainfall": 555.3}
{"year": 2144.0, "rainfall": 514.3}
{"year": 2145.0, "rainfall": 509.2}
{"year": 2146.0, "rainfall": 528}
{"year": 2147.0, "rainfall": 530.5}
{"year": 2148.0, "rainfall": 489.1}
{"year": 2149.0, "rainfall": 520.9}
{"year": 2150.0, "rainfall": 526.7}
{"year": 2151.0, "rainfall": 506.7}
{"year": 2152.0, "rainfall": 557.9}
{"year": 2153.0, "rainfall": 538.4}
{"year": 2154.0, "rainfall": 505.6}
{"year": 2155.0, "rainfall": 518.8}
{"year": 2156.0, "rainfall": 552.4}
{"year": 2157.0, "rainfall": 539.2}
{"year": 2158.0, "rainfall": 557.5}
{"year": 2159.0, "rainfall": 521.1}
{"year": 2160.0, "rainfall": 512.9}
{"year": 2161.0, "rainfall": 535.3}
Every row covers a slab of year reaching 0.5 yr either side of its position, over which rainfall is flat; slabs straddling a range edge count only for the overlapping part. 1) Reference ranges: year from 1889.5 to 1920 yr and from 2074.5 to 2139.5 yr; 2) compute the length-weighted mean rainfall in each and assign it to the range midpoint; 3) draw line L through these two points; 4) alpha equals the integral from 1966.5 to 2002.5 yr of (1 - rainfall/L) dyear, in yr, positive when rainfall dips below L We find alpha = 1.1 yr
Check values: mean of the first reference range 470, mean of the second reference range 491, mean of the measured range 464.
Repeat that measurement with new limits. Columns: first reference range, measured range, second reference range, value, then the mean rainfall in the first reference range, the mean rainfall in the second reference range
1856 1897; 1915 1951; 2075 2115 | 1.1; 477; 480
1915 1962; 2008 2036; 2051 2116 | 1.3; 464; 464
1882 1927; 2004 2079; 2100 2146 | 6.6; 473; 505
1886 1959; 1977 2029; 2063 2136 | 0.9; 468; 478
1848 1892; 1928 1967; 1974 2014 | 0.6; 472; 467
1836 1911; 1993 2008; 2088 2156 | 0.7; 471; 505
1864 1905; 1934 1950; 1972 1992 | 0.4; 476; 466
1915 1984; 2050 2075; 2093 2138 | 2.5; 462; 500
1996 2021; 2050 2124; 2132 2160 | 4.8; 470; 525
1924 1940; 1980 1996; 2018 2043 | -0.7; 461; 442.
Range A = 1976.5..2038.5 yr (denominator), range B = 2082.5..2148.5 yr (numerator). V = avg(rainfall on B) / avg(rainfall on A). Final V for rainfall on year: 1.1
